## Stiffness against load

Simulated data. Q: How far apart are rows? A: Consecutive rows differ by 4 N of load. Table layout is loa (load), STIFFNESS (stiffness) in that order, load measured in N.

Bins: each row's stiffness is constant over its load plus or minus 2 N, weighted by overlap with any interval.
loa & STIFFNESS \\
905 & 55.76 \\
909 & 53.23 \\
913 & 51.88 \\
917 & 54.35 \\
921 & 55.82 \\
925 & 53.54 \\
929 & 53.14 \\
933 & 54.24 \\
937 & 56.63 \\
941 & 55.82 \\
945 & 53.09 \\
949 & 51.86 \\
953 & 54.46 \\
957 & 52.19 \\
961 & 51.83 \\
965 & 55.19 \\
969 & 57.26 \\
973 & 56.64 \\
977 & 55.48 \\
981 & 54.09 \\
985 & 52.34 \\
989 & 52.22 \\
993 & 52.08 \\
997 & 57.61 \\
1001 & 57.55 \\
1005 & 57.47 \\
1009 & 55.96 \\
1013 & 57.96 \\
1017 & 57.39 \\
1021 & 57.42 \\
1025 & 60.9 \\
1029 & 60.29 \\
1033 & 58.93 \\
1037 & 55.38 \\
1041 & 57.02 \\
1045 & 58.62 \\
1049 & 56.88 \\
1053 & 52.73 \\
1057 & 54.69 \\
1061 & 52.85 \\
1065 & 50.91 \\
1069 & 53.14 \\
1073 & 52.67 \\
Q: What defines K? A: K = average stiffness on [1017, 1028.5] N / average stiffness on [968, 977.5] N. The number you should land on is 1.04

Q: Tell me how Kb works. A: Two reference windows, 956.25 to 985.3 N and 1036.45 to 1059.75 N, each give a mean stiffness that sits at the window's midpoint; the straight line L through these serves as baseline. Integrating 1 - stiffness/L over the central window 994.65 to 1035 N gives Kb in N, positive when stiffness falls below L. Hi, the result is -2.0 N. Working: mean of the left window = 54.6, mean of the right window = 55.8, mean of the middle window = 58.1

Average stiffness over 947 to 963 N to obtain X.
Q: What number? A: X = 52.6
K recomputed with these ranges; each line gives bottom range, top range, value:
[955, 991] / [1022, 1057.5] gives 1.06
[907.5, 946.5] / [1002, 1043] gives 1.07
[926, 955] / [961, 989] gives 1.01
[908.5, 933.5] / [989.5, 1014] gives 1.04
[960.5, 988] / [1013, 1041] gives 1.06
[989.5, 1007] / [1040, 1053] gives 1.02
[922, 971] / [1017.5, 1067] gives 1.04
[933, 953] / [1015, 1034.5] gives 1.09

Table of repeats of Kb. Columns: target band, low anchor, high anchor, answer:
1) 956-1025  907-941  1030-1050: 0.72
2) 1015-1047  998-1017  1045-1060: -1.19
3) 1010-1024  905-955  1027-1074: -0.68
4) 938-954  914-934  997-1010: 0.29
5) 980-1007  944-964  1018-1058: 0.08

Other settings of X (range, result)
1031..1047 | 57.5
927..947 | 54.6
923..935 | 53.6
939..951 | 53.6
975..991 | 53.5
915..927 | 54.6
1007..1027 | 57.9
